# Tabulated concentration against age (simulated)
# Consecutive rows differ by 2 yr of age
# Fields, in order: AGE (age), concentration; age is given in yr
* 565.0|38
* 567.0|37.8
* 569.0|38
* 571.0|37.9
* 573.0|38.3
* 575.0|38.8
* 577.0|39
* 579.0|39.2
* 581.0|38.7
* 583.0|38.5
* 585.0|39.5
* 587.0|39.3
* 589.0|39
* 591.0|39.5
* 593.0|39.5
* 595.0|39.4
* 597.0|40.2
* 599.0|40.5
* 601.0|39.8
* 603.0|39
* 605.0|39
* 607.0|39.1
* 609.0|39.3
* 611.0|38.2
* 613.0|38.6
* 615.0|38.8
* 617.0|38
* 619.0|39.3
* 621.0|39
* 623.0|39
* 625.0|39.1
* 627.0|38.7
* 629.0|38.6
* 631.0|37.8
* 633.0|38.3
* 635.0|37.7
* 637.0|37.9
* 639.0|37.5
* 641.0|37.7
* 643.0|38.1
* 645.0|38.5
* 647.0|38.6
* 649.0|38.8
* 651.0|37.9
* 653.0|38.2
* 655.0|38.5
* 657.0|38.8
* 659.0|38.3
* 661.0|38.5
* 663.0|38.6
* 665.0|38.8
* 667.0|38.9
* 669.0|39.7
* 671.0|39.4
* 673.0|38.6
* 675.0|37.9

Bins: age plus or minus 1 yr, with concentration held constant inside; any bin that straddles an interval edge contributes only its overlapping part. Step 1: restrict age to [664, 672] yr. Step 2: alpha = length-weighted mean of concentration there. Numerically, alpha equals 39.2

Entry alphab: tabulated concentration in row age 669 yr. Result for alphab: 39.7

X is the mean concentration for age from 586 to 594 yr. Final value 39.3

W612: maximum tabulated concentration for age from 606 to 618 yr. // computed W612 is 39.3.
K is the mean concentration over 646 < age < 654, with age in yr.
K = 38.4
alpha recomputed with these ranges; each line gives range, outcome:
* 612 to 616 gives 38.7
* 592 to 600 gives 39.9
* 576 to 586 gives 39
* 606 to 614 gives 38.8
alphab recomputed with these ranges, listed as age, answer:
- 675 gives 37.9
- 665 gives 38.8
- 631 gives 37.8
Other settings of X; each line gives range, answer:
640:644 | 37.9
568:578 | 38.4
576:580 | 39.1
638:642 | 37.6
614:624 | 38.8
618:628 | 39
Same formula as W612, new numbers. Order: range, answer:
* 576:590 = 39.5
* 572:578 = 39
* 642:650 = 38.8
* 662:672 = 39.7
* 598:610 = 40.5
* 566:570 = 38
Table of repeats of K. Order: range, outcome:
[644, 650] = 38.6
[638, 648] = 38.1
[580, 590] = 39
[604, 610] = 39.1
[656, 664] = 38.5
